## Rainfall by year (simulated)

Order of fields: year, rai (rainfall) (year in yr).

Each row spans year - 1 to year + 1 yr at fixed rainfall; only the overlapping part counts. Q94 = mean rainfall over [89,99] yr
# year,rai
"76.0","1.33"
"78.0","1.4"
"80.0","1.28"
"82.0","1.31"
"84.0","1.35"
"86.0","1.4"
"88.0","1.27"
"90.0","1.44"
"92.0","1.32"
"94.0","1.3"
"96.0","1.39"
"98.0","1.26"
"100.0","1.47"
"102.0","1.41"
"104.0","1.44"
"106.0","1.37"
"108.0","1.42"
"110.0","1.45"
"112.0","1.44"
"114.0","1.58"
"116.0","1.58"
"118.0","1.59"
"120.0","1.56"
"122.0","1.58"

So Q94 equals 1.34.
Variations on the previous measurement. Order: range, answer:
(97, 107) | 1.39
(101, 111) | 1.42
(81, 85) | 1.33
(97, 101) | 1.36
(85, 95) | 1.35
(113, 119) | 1.58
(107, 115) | 1.47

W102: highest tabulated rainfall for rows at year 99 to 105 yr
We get 1.47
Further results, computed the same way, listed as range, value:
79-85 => 1.35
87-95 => 1.44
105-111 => 1.45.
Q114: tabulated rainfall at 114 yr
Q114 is 1.58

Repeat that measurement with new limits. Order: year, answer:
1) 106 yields 1.37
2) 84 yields 1.35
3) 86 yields 1.4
